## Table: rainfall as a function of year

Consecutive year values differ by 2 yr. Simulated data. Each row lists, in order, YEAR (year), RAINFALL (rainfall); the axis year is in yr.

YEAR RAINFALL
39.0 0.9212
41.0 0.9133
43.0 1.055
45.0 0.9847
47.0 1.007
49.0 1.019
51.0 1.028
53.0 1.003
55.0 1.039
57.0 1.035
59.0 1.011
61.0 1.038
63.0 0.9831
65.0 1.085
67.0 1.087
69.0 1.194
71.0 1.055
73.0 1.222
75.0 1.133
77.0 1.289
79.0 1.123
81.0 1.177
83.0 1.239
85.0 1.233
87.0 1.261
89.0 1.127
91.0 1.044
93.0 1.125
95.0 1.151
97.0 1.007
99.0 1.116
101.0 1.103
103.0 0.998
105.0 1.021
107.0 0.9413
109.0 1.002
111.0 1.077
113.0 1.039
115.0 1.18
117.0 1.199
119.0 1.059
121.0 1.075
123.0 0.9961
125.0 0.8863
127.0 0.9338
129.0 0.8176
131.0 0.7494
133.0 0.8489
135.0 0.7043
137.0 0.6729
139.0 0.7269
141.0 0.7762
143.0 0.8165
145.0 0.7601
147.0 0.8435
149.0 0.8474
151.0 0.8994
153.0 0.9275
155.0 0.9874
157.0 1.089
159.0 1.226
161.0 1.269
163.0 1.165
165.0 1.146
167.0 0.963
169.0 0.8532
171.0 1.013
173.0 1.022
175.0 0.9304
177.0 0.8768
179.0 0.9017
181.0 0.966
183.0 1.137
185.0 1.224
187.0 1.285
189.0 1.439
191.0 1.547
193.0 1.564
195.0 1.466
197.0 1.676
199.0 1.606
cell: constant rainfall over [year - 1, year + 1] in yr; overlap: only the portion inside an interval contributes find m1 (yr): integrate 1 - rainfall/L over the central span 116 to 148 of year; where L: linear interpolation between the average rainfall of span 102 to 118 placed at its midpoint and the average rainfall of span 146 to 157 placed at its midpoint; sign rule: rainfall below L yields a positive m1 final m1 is 3.9 yr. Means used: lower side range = 1.06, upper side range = 0.918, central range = 0.867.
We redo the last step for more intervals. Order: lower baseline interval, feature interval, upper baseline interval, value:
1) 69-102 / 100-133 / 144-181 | 2.6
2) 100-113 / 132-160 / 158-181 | 4.4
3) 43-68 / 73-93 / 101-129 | -3.0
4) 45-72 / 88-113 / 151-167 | 0.1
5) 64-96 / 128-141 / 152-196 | 4.4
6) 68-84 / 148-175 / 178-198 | 5.4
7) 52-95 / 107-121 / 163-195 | 0.6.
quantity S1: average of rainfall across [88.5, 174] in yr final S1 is 0.981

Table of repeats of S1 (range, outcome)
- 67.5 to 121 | 1.12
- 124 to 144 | 0.793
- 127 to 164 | 0.897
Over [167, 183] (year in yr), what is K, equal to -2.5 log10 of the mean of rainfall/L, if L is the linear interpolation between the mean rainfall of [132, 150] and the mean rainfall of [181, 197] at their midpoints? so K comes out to 0.25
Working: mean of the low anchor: 0.777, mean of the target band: 0.952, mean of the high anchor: 1.37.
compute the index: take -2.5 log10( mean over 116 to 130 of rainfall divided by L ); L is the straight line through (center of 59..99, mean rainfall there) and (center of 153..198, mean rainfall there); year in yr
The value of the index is 0.15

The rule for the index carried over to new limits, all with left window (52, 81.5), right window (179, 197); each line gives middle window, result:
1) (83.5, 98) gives 0.00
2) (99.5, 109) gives 0.15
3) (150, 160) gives 0.23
